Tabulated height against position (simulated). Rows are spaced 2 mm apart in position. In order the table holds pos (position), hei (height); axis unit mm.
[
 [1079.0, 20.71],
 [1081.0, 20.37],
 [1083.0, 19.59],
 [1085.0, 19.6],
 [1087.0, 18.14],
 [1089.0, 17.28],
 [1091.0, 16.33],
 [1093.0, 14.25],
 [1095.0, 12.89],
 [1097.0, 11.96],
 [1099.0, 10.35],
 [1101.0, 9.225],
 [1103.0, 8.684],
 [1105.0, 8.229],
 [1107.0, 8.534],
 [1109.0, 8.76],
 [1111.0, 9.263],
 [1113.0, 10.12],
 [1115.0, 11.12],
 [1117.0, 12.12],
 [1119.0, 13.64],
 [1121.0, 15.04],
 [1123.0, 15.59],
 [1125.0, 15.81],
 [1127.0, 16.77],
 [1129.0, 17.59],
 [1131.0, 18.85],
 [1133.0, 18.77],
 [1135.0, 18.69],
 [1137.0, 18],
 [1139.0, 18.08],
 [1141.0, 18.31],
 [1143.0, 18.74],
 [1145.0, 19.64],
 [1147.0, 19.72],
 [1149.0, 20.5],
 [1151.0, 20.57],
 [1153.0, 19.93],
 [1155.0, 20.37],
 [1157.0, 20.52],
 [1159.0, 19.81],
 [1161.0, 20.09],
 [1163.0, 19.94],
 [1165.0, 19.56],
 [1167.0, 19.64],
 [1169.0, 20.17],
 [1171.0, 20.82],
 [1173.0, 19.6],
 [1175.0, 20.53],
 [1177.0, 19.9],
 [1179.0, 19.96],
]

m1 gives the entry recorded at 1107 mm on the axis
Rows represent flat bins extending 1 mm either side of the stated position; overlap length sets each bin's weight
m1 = 8.534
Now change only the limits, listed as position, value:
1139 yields 18.08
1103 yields 8.684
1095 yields 12.89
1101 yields 9.225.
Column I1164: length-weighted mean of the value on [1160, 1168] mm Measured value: 19.8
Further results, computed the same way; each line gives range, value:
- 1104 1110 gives 8.51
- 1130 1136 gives 18.8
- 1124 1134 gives 17.6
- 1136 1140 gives 18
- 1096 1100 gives 11.2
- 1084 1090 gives 18.3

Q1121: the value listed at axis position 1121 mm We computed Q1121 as 15.04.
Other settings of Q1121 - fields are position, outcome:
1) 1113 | 10.12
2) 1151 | 20.57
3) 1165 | 19.56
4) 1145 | 19.64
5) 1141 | 18.31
